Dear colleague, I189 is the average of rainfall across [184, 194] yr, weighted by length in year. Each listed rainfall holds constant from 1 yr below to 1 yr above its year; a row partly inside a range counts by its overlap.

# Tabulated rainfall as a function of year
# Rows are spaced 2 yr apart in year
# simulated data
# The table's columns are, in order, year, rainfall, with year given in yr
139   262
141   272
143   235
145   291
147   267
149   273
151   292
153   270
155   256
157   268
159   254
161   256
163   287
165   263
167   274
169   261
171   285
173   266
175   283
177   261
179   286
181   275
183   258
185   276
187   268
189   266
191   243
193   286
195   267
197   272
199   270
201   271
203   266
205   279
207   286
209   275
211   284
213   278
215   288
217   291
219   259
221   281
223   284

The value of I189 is 268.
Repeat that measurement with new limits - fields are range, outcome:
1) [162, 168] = 275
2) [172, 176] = 274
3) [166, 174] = 272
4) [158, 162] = 255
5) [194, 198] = 270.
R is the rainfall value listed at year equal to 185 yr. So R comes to 276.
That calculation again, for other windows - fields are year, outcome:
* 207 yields 286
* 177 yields 261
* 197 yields 272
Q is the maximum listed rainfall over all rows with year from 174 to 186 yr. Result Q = 286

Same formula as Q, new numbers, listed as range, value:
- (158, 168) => 287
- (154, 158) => 268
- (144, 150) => 291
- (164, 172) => 285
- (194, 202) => 272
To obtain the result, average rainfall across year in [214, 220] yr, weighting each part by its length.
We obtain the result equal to 279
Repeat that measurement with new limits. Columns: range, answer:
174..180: 277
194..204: 269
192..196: 276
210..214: 281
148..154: 278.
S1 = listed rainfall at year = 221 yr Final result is 281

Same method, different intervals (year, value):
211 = 284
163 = 287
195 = 267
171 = 285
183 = 258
